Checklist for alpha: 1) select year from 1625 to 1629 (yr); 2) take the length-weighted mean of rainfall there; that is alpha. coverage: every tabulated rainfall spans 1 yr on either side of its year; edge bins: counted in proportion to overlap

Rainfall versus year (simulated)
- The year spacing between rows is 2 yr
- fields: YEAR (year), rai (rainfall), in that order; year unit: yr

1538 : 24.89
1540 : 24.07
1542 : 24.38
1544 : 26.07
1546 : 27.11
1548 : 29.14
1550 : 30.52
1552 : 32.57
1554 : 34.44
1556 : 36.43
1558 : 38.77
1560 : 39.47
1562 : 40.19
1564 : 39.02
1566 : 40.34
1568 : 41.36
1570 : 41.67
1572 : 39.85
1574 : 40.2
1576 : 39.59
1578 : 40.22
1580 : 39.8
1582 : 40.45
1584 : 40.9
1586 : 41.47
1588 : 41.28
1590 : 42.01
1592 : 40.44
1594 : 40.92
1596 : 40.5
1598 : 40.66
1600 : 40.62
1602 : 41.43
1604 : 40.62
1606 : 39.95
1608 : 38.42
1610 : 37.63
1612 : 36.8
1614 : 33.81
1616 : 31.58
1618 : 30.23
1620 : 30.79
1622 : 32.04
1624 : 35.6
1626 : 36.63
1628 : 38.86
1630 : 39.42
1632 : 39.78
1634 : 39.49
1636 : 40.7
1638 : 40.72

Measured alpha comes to 37.7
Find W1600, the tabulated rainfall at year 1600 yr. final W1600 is 40.62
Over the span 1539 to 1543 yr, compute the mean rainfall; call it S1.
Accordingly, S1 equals 24.2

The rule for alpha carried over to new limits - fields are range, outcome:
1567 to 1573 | 41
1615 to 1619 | 30.9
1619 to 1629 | 34.8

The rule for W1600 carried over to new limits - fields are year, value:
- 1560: 39.47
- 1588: 41.28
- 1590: 42.01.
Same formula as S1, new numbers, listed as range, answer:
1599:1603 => 41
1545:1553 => 29.8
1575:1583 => 40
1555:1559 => 37.6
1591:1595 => 40.7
